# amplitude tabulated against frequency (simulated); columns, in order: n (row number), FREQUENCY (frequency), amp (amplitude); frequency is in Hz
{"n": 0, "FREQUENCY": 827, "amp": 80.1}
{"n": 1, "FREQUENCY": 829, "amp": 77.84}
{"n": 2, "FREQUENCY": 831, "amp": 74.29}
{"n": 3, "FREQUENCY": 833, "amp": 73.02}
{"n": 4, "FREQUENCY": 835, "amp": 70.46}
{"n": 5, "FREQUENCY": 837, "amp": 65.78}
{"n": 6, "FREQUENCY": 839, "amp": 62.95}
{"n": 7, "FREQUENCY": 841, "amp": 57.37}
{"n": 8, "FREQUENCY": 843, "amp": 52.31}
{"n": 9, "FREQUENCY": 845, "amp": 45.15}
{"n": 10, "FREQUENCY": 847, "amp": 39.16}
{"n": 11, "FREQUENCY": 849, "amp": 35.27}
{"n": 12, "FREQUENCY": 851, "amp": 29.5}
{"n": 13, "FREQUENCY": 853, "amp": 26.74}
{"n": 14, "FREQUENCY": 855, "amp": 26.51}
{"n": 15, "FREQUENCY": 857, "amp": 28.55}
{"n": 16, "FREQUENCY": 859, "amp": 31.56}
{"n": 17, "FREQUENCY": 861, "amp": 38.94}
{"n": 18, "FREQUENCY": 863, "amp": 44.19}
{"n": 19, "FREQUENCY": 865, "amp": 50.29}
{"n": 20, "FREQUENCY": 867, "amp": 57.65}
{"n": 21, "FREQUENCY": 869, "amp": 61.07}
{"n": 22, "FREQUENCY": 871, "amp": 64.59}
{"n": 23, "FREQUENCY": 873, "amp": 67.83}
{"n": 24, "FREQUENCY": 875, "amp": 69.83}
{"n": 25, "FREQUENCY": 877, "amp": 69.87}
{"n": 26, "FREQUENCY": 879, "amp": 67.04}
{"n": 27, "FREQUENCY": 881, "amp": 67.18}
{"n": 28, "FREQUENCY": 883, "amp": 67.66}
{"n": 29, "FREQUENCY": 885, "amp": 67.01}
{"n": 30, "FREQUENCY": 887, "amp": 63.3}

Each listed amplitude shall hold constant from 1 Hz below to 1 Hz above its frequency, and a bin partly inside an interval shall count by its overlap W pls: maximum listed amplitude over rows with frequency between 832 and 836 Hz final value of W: 73.02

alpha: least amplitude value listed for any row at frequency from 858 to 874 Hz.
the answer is 31.56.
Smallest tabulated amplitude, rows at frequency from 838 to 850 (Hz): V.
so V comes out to 35.27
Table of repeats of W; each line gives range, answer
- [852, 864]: 44.19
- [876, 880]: 69.87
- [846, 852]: 39.16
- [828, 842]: 77.84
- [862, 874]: 67.83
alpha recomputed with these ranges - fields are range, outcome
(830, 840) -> 62.95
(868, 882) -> 61.07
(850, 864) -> 26.51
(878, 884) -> 67.04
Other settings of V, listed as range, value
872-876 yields 67.83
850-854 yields 26.74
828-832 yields 74.29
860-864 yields 38.94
